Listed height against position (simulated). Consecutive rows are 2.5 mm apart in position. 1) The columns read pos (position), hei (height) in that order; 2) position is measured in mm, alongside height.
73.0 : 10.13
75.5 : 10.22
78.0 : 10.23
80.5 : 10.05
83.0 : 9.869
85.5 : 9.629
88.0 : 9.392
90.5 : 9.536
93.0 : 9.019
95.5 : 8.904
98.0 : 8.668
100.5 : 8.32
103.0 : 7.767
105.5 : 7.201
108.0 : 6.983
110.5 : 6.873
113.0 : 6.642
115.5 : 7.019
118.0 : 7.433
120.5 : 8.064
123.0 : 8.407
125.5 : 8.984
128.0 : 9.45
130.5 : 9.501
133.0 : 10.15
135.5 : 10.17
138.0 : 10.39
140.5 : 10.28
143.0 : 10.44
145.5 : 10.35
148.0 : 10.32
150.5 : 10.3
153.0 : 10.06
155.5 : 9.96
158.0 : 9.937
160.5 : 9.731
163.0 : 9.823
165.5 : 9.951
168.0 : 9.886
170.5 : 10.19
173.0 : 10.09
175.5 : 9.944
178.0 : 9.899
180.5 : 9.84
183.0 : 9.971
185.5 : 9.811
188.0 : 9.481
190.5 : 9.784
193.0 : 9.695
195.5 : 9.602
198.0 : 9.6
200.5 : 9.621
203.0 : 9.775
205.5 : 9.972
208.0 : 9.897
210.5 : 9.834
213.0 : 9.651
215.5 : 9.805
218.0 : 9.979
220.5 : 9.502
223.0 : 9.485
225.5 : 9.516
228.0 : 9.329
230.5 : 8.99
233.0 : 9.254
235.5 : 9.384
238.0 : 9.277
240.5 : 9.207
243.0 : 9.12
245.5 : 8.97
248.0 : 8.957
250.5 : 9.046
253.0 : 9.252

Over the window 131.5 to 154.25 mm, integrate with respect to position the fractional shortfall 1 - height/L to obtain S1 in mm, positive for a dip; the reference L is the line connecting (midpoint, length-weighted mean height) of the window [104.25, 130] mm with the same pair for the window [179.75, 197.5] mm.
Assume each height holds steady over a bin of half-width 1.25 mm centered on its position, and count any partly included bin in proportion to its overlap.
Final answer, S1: -4.8 mm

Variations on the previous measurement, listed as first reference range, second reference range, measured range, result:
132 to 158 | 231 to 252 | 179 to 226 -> -0.73 mm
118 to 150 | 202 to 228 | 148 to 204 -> -1.12 mm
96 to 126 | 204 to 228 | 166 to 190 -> -2.45 mm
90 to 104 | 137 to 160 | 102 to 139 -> 4.26 mm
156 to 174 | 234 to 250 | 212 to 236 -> -0.40 mm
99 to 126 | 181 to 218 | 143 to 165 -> -3.74 mm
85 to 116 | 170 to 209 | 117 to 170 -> -4.47 mm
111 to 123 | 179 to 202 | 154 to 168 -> -1.77 mm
